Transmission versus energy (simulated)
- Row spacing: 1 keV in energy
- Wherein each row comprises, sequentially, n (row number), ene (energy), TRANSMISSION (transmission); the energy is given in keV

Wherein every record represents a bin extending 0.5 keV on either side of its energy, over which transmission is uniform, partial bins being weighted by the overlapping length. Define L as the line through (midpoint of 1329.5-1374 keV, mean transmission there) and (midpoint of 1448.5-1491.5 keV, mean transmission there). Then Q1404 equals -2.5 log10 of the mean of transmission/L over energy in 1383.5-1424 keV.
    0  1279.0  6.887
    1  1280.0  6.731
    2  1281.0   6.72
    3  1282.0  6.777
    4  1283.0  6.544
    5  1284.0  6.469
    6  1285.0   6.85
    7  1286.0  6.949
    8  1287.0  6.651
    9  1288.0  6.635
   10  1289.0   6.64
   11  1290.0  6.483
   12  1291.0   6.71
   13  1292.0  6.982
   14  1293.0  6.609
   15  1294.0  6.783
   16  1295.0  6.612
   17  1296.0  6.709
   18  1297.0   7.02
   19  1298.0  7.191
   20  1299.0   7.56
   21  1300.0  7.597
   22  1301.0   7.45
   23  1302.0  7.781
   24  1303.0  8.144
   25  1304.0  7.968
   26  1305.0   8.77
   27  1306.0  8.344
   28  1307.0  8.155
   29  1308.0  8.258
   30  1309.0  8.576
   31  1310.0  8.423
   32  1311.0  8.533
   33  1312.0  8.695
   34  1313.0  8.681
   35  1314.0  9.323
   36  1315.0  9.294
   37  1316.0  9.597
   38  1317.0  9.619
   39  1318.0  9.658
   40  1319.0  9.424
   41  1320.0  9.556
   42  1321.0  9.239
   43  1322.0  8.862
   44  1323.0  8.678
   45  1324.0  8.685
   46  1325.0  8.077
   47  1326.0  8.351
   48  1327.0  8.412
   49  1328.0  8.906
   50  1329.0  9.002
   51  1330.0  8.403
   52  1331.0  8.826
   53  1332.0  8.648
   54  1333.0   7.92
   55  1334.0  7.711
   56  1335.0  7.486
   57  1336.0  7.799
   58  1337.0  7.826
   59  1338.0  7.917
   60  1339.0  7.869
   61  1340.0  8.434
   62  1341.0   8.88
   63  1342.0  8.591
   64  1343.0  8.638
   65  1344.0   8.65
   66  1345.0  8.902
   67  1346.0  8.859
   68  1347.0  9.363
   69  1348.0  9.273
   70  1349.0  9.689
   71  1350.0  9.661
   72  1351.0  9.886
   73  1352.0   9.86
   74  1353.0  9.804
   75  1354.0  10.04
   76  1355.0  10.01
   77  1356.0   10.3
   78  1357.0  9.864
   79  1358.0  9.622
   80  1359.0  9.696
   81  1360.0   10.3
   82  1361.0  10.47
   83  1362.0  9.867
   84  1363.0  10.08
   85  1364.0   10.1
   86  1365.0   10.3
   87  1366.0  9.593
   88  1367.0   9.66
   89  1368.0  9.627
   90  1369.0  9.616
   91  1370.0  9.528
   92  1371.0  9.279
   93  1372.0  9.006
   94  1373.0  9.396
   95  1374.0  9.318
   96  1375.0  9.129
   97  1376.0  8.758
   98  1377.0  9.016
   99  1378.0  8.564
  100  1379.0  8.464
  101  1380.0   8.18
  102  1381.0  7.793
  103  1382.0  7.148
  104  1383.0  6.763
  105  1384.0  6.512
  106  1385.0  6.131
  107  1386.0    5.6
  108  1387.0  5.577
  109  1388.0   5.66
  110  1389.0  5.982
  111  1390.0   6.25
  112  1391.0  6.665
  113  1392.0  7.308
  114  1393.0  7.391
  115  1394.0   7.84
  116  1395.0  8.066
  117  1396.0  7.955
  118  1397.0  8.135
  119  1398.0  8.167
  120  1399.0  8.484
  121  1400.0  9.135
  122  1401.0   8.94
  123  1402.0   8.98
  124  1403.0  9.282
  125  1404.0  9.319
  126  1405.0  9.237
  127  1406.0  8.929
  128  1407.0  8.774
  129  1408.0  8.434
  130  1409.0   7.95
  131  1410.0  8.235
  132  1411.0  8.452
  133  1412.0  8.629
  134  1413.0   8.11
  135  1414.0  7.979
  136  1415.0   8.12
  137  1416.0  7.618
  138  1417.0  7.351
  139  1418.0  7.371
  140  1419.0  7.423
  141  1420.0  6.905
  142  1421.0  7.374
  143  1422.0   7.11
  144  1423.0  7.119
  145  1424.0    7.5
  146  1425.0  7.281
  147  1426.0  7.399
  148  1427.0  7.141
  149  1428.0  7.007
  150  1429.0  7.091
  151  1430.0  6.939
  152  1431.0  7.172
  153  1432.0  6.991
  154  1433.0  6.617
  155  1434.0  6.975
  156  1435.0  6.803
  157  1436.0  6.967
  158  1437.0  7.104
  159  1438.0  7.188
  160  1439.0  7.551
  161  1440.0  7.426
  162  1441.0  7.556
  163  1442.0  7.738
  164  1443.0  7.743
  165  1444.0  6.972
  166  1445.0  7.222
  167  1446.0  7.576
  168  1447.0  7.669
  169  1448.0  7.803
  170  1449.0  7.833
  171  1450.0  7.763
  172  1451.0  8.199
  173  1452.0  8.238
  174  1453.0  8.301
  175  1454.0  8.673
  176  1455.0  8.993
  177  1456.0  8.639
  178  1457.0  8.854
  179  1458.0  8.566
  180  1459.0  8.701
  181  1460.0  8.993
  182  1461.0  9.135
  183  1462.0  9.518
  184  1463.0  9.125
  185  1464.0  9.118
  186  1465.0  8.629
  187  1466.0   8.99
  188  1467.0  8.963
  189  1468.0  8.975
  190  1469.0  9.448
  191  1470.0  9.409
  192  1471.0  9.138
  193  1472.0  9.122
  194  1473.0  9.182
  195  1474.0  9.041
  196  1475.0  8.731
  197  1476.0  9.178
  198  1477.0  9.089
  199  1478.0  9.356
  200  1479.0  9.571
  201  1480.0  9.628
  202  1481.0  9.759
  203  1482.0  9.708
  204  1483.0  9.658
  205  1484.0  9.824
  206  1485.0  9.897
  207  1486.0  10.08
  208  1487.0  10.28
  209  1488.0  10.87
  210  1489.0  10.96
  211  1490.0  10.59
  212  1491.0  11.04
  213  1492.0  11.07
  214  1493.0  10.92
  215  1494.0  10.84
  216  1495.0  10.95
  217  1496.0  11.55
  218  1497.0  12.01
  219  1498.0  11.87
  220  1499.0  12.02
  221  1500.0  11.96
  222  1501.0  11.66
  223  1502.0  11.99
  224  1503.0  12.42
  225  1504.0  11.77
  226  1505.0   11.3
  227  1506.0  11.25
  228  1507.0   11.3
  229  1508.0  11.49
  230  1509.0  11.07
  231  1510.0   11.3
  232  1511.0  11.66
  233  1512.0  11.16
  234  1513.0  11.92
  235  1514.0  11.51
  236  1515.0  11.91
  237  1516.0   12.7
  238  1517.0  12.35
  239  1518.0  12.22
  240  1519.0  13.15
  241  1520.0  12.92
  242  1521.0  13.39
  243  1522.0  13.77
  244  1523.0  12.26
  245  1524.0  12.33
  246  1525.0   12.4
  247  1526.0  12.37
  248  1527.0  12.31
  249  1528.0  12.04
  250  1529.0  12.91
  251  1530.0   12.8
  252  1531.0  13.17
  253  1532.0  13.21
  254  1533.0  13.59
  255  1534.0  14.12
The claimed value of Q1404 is 0.20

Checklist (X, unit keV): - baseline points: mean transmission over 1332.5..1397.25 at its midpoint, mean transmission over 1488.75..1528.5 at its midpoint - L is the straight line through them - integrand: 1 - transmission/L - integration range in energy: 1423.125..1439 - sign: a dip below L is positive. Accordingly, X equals 4.7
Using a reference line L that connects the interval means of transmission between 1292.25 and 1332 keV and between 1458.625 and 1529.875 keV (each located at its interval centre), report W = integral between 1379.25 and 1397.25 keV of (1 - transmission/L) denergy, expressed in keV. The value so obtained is 4.7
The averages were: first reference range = 8.35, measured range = 6.95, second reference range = 10.8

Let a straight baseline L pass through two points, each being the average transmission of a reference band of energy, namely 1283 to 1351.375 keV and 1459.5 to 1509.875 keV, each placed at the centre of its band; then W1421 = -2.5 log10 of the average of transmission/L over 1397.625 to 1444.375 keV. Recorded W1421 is 0.215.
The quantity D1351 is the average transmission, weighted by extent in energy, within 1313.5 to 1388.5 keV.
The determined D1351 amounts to 8.83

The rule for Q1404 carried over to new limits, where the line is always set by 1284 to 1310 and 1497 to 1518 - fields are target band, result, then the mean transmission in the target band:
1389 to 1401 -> 0.211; 7.74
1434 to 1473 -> 0.272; 8.27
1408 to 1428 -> 0.278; 7.64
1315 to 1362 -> -0.104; 9.04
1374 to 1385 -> 0.134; 8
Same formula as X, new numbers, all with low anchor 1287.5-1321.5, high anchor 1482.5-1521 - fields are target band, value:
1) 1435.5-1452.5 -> 4.7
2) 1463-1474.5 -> 1.9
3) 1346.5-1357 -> -1.1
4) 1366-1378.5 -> -0.1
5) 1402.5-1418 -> 2.3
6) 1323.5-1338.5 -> 0.4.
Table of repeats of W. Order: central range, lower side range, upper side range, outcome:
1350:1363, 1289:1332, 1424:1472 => -2.90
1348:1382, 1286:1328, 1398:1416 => -4.53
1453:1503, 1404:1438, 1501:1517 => 1.80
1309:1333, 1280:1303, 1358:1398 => -4.80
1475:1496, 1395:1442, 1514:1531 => 1.42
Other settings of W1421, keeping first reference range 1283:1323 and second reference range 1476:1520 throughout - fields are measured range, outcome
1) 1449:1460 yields 0.22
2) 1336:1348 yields 0.00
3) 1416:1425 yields 0.33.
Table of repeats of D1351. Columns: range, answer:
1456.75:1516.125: 10.3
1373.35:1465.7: 7.83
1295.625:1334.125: 8.48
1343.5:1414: 8.67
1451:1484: 9.07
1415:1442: 7.22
